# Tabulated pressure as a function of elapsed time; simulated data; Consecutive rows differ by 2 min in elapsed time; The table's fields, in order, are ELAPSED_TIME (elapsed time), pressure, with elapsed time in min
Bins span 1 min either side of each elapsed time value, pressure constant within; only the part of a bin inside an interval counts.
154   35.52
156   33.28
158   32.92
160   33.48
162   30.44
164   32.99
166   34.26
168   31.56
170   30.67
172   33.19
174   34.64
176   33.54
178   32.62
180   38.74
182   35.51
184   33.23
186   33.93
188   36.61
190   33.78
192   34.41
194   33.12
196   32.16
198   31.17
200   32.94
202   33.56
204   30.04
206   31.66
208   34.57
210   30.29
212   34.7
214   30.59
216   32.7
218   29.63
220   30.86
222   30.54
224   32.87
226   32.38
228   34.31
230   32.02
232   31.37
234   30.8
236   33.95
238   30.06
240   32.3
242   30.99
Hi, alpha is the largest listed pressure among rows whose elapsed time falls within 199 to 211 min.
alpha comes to 34.57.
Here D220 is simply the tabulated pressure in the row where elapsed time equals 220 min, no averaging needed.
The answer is 30.86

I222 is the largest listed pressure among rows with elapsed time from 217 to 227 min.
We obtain 32.87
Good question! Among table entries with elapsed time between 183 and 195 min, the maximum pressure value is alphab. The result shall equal 36.61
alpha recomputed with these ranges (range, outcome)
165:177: 34.64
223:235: 34.31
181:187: 35.51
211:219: 34.7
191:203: 34.41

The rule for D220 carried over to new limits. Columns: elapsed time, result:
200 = 32.94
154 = 35.52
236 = 33.95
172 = 33.19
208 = 34.57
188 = 36.61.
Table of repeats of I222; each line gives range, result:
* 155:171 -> 34.26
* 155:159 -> 33.28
